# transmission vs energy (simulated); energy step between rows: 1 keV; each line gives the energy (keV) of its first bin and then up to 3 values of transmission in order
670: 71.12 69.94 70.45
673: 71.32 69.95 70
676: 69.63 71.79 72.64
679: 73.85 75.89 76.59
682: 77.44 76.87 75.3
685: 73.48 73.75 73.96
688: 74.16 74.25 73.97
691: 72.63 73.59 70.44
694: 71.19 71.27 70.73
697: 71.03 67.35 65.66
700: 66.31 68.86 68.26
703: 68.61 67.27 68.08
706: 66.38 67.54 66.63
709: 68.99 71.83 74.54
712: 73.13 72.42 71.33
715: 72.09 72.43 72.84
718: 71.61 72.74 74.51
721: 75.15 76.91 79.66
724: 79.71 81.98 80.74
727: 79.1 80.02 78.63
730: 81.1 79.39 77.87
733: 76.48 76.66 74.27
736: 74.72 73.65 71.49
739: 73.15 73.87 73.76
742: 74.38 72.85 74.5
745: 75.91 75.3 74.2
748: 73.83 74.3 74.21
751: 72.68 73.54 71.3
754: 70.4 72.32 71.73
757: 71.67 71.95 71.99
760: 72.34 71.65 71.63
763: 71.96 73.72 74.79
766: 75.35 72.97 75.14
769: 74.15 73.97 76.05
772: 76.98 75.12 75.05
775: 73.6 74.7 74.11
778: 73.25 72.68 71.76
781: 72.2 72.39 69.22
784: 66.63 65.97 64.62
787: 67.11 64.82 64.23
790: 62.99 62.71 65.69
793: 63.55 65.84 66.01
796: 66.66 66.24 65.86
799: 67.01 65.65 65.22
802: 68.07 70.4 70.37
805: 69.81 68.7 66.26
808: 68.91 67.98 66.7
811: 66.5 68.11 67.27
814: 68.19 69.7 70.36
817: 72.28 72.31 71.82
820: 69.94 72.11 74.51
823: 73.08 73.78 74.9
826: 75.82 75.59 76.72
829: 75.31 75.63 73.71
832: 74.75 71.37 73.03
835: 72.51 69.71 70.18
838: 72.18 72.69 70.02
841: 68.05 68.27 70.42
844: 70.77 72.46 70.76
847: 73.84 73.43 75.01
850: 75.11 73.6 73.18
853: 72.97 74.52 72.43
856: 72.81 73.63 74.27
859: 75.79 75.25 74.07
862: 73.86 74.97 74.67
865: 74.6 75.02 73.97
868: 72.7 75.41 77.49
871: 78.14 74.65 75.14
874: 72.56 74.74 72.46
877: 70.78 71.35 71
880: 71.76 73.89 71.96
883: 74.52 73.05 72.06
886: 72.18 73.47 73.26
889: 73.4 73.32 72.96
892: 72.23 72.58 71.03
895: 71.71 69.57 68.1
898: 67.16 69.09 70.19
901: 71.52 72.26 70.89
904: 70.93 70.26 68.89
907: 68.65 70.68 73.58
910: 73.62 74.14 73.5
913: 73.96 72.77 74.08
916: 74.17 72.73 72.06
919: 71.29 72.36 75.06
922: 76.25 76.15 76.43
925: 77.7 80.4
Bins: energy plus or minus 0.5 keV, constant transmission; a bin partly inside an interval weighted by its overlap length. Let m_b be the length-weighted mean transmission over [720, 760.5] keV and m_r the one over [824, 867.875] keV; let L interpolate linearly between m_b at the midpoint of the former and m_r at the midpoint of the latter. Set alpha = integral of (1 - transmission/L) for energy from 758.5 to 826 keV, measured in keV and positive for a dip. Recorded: 3.8 keV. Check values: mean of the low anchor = 75.2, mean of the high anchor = 73.3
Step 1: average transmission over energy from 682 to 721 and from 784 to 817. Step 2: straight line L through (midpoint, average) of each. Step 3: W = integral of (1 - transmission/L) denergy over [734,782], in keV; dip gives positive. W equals -3.31 keV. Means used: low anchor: 71.3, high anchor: 66.9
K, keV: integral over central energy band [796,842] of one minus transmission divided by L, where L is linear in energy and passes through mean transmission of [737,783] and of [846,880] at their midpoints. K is 2.0 keV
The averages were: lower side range 73.4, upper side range 74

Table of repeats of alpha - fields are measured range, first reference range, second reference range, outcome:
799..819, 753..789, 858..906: 1.0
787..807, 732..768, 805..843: 1.6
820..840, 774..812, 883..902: -1.2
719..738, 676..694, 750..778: -1.0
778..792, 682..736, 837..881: 1.1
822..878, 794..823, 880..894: -2.0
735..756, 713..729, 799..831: 0.3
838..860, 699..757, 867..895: 0.2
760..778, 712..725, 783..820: -1.0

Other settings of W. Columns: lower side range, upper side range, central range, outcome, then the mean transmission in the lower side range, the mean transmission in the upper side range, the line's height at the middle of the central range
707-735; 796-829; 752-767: 0.1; 75.3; 70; 73.1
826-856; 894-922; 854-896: -0.8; 72.8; 71.7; 72.2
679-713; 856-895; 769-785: -0.1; 71.4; 73.6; 72.4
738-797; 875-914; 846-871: -0.9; 71.5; 71.8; 71.7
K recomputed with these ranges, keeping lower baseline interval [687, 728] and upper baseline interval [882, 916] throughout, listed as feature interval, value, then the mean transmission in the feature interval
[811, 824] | 0.2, 70.8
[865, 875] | -0.4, 75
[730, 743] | -0.5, 75.1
